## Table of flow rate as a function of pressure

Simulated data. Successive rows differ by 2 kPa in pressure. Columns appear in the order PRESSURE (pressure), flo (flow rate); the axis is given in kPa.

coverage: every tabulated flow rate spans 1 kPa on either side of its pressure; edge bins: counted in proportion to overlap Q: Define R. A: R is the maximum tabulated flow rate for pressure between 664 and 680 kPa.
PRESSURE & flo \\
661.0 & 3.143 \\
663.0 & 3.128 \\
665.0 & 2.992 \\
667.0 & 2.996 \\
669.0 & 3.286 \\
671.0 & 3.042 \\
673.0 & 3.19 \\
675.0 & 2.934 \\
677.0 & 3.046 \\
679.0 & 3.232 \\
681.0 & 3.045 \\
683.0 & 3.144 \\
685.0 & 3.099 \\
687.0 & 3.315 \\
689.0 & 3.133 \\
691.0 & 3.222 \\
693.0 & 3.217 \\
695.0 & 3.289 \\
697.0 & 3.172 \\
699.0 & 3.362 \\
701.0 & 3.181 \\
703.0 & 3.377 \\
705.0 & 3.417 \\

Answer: 3.286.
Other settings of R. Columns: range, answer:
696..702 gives 3.362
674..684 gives 3.232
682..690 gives 3.315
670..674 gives 3.19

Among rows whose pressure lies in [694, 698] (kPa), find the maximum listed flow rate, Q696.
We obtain 3.289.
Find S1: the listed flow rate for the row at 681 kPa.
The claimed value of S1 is 3.045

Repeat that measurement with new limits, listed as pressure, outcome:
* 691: 3.222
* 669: 3.286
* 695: 3.289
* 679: 3.232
